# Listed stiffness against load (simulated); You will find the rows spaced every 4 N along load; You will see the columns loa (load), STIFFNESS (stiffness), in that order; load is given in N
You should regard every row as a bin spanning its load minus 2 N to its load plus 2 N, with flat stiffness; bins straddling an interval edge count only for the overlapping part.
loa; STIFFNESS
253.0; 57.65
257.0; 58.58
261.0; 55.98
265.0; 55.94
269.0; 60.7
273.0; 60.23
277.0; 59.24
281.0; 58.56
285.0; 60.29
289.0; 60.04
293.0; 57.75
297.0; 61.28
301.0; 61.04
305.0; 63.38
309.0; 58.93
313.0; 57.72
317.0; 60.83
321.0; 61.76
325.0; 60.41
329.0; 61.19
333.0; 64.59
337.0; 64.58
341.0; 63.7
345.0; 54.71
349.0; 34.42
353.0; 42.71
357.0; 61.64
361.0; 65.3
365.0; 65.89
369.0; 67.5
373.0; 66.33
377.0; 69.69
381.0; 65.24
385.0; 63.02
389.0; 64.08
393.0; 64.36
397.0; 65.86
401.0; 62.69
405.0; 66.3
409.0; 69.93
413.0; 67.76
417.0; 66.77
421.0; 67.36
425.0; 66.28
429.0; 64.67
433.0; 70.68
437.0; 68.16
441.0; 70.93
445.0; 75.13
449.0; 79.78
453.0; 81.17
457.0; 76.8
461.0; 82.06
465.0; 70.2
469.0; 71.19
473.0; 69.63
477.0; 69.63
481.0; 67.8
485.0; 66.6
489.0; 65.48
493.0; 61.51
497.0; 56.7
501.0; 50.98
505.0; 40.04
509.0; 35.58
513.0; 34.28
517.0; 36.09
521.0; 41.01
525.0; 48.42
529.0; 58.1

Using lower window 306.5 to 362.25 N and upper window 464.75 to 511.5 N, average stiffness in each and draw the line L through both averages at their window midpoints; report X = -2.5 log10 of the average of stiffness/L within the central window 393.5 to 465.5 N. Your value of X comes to -0.19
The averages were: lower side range 58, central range 70.6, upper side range 59.8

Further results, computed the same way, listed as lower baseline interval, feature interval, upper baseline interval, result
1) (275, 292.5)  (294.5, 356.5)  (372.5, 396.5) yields 0.07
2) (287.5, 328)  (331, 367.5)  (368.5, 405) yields 0.10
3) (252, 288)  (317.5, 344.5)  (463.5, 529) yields -0.08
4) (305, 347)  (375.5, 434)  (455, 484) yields 0.02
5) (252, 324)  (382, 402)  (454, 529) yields -0.09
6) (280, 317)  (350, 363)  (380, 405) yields 0.15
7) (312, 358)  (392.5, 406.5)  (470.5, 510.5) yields -0.12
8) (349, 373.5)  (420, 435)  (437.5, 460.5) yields 0.08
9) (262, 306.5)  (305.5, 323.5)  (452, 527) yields -0.01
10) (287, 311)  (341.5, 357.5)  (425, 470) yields 0.31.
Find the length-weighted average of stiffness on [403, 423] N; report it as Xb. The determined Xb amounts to 67.6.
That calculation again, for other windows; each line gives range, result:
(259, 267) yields 56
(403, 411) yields 68.1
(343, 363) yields 51.8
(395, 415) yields 66.5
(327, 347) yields 61.8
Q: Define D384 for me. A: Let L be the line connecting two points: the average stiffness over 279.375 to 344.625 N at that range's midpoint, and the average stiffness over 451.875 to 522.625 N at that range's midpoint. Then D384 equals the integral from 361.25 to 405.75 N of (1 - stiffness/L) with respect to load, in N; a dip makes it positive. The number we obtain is -3.8 N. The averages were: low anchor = 60.9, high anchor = 59.7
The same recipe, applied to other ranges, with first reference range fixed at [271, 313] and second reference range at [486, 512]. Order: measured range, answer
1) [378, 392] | -2.1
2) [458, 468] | -4.3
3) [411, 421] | -2.2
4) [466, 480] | -4.6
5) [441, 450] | -3.7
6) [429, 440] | -2.9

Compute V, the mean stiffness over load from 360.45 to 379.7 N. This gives 67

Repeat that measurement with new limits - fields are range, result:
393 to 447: 67.8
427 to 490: 72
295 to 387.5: 60.7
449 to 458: 79.4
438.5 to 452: 75.5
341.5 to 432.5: 63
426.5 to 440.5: 68.1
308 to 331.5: 60.3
